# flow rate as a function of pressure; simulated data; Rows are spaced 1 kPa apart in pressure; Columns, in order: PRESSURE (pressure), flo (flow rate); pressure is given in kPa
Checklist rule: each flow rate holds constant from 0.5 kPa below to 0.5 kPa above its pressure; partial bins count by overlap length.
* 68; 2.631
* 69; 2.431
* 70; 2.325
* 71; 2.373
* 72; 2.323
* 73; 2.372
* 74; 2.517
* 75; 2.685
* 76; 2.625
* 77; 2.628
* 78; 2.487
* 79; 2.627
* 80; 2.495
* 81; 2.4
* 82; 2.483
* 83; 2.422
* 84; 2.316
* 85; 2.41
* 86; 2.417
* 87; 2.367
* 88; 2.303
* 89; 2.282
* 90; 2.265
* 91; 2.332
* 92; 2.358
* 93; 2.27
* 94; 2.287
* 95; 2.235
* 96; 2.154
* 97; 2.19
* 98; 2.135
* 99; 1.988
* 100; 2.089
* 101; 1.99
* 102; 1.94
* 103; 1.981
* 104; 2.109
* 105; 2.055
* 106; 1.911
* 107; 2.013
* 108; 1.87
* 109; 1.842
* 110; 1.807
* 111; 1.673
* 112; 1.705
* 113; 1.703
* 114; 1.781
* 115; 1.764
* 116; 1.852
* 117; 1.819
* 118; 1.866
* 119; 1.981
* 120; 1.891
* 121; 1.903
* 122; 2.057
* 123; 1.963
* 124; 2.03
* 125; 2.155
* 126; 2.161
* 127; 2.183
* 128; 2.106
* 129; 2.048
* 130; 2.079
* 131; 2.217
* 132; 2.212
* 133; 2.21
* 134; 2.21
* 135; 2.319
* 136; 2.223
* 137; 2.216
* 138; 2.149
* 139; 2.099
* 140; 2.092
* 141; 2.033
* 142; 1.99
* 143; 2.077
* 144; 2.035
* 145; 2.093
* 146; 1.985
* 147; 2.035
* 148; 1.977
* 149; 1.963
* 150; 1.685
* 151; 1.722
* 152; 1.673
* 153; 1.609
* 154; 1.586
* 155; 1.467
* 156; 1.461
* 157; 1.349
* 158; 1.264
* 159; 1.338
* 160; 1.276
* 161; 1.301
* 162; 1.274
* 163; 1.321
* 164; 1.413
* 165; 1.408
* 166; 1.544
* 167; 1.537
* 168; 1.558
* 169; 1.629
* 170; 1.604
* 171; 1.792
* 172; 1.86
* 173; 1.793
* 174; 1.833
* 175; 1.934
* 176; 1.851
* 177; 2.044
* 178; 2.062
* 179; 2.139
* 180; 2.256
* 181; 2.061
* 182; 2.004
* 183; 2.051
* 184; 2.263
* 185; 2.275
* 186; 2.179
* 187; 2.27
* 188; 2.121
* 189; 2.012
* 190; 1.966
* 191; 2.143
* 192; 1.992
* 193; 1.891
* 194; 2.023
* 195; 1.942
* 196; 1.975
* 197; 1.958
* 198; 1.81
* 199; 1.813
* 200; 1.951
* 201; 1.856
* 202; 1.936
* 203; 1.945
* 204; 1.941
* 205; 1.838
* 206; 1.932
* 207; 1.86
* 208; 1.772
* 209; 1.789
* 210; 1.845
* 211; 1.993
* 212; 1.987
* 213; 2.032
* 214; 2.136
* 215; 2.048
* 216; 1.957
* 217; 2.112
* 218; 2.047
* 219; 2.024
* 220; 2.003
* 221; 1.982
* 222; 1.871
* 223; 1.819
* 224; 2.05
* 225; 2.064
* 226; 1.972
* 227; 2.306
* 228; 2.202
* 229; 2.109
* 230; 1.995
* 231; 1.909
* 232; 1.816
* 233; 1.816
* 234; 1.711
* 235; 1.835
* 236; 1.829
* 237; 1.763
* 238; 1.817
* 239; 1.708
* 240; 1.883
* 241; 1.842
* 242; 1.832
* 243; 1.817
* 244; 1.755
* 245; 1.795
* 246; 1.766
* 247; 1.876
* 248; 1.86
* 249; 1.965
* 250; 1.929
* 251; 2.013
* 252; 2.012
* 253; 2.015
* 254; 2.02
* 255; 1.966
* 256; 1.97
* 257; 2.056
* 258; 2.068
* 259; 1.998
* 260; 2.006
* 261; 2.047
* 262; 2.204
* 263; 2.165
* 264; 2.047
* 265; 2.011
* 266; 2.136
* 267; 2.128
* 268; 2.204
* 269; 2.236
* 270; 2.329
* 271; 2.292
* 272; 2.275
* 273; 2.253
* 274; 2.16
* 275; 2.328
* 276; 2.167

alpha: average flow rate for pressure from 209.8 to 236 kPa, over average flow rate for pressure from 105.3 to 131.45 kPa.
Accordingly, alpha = 1.02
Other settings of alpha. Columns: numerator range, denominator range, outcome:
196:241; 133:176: 1.10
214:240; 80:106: 0.88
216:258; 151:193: 1.09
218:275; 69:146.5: 0.93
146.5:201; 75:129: 0.85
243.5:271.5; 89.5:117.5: 1.01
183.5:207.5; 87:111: 0.95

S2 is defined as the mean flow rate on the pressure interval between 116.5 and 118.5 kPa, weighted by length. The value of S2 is 1.84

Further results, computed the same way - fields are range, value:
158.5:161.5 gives 1.3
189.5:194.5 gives 2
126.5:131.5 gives 2.13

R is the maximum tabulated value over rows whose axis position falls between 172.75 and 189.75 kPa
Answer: 2.275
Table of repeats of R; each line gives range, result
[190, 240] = 2.306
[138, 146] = 2.149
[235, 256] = 2.02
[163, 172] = 1.86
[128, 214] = 2.319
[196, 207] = 1.975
